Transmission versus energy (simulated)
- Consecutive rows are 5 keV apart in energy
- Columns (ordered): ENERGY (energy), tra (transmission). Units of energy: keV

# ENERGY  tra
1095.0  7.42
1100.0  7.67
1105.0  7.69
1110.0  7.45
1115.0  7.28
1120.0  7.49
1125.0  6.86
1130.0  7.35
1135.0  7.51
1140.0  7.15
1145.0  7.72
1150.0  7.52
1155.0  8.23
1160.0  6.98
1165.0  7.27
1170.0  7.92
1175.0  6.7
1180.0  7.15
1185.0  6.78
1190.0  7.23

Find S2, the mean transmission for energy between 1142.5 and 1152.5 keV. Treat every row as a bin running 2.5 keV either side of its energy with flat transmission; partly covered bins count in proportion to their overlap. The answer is 7.62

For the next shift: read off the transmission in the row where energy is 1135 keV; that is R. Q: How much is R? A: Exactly 7.51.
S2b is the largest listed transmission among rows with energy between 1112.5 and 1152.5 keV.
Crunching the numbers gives 7.72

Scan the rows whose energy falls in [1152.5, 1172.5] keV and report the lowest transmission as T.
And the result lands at 6.98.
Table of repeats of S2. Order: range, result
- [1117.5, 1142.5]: 7.27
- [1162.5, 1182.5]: 7.26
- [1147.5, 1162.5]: 7.58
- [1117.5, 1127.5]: 7.17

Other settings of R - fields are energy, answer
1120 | 7.49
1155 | 8.23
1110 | 7.45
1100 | 7.67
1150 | 7.52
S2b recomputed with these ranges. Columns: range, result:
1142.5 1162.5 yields 8.23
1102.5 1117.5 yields 7.69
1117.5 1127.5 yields 7.49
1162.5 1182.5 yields 7.92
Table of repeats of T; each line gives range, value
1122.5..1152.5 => 6.86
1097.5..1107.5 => 7.67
